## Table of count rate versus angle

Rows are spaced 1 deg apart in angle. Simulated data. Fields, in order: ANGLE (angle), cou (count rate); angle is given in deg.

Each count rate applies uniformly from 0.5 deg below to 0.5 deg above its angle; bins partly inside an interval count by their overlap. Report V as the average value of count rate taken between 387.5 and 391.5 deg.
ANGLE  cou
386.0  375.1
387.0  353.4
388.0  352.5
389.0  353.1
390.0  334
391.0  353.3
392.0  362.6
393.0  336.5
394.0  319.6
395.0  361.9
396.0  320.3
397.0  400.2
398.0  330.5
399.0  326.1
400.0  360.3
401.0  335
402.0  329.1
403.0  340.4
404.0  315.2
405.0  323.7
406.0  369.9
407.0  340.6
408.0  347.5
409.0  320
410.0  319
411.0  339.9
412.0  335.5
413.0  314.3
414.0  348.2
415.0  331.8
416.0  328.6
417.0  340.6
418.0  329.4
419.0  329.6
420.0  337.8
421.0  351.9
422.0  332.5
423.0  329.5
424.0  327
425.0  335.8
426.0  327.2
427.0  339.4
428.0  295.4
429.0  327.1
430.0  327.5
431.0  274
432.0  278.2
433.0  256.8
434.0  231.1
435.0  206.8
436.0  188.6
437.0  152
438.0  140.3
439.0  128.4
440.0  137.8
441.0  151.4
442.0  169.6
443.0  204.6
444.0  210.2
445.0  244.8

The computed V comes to 348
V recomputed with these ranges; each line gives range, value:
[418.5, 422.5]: 338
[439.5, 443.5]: 166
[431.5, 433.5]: 268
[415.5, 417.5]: 335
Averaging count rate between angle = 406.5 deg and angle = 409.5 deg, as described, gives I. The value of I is 336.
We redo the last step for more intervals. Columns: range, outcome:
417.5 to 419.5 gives 330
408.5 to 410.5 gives 320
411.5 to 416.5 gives 332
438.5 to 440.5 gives 133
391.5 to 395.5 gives 345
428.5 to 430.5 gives 327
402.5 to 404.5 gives 328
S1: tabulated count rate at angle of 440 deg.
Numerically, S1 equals 137.8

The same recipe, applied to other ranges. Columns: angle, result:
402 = 329.1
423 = 329.5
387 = 353.4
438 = 140.3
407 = 340.6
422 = 332.5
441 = 151.4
